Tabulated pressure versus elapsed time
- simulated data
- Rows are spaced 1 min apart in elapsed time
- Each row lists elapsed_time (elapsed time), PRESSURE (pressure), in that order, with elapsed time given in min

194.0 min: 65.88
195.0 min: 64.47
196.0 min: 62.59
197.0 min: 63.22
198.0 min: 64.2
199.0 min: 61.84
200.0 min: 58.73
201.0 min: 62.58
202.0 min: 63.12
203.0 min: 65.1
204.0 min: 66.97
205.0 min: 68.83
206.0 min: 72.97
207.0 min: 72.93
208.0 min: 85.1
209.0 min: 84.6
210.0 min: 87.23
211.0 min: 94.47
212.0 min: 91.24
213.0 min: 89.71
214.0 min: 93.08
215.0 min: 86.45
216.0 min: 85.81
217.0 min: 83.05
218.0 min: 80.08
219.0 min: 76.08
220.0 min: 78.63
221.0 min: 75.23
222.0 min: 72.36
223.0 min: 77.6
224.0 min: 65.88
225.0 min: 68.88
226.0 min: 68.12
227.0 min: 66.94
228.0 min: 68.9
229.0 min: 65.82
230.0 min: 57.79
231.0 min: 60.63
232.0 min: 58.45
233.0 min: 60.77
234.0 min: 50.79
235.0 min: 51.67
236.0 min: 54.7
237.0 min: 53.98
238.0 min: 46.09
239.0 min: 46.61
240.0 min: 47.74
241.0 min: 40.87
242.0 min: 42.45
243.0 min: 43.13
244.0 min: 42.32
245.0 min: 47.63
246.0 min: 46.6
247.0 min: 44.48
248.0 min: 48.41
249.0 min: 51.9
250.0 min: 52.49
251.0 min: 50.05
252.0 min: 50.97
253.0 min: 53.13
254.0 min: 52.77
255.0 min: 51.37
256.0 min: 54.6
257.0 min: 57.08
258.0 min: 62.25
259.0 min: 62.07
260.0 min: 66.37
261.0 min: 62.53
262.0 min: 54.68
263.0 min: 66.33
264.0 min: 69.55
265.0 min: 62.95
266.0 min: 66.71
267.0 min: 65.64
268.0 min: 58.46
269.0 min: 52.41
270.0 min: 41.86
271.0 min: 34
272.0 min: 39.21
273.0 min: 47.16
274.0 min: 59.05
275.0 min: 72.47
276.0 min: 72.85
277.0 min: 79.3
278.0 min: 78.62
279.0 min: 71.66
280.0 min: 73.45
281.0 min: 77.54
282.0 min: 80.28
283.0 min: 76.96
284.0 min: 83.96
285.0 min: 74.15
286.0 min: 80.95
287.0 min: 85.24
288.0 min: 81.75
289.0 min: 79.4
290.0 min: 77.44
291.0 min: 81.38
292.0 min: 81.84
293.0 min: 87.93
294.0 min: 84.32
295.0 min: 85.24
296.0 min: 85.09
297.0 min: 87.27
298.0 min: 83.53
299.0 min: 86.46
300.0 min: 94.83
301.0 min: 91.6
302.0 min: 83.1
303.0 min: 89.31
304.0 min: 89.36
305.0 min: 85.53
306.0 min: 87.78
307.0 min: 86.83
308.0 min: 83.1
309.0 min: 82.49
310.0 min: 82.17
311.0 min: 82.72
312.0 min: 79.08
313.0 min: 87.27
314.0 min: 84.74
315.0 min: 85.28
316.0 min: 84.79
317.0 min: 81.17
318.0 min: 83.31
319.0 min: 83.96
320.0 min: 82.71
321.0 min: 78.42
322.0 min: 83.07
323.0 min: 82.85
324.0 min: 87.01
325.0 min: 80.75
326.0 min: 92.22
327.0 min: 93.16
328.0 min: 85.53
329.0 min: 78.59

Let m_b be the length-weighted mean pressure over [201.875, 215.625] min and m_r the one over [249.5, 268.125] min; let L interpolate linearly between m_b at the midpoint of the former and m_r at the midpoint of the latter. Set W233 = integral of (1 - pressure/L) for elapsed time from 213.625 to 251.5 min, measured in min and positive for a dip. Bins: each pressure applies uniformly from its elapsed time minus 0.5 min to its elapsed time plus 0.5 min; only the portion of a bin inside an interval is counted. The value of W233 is 5.5 min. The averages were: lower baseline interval 80.6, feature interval 60.7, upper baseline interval 59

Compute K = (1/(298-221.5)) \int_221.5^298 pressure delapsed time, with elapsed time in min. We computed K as 63.1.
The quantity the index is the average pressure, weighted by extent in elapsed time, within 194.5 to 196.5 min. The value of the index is 63.5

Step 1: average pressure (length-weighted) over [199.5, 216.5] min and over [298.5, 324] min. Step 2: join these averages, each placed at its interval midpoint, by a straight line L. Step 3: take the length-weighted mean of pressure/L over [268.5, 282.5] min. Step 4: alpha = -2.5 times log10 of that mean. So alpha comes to 0.30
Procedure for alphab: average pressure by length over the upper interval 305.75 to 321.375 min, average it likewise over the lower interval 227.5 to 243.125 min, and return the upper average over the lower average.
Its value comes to 1.56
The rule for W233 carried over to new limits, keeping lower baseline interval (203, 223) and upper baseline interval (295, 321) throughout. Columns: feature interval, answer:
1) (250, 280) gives 8.6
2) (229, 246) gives 6.5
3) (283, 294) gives 0.4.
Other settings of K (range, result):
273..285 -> 73.9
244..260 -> 52.5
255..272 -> 57.8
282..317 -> 84.1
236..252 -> 47.3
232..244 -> 49.1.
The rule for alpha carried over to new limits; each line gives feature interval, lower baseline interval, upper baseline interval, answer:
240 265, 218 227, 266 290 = 0.30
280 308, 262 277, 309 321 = -0.17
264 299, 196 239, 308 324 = 0.09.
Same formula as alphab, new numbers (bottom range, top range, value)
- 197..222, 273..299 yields 1.03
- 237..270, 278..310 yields 1.55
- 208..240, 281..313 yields 1.18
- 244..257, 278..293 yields 1.58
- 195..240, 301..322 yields 1.21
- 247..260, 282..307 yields 1.56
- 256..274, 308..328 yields 1.47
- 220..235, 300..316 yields 1.31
